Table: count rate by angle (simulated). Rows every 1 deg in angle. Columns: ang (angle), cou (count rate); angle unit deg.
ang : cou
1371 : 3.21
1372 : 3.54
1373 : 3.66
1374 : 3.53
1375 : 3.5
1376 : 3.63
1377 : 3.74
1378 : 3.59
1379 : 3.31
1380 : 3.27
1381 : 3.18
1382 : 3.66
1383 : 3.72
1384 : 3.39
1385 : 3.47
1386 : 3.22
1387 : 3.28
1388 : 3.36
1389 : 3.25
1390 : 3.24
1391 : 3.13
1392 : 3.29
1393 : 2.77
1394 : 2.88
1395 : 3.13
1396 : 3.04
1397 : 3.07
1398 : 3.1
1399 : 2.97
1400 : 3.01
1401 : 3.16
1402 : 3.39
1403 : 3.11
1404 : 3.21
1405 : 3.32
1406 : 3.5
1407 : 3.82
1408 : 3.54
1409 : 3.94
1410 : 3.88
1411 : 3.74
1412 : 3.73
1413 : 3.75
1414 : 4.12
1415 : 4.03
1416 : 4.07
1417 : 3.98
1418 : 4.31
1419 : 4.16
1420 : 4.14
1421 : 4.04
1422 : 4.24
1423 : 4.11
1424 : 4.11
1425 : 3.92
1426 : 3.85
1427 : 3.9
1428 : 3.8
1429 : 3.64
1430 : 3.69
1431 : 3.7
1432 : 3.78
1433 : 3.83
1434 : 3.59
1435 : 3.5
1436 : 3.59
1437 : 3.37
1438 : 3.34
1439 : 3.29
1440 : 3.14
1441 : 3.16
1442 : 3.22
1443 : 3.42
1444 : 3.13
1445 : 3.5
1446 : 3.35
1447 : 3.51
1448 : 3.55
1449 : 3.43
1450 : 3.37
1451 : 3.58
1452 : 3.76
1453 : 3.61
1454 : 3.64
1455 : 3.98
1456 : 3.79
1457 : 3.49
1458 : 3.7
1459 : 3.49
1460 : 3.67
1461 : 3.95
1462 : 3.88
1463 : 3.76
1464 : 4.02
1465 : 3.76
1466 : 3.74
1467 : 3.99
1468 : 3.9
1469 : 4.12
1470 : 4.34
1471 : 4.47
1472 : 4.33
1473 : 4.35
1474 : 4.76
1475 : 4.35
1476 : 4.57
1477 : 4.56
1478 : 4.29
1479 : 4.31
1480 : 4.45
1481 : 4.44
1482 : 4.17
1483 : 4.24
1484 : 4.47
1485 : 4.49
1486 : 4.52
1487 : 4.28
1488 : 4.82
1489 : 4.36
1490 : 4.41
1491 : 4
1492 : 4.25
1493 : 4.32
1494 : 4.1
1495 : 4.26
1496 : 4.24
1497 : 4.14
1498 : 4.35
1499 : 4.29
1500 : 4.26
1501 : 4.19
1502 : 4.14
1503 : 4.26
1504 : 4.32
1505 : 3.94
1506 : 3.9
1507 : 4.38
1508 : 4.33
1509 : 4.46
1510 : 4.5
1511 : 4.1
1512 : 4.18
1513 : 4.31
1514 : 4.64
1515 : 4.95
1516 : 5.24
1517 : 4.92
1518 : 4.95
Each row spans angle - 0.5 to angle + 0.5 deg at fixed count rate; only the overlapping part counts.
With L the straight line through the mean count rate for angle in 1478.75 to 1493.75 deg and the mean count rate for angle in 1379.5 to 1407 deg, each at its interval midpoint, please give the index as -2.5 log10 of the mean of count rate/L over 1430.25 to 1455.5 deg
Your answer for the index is 0.101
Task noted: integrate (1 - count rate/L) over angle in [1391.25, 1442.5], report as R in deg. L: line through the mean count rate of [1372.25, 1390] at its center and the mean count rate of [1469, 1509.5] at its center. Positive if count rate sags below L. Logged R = 2.14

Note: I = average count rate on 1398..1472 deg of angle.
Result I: 3.69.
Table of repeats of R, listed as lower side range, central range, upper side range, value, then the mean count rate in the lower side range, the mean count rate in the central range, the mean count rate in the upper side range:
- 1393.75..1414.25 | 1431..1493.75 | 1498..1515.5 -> 0.20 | 3.4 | 3.91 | 4.3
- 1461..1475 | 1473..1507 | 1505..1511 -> -1.00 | 4.11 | 4.32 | 4.27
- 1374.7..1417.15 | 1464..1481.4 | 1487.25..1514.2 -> -0.96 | 3.43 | 4.27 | 4.27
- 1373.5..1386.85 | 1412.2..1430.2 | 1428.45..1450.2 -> -2.74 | 3.47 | 3.99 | 3.46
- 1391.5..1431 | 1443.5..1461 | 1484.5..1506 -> 1.65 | 3.63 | 3.57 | 4.27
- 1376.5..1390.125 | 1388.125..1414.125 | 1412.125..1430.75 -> 2.43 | 3.41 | 3.34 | 3.98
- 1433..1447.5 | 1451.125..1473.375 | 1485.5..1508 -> -0.97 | 3.38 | 3.89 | 4.26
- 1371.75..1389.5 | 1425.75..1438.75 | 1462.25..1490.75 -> 0.85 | 3.46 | 3.65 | 4.29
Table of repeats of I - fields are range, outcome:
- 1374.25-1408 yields 3.3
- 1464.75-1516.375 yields 4.32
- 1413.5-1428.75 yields 4.05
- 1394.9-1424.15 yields 3.66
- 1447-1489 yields 4.06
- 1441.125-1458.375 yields 3.52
